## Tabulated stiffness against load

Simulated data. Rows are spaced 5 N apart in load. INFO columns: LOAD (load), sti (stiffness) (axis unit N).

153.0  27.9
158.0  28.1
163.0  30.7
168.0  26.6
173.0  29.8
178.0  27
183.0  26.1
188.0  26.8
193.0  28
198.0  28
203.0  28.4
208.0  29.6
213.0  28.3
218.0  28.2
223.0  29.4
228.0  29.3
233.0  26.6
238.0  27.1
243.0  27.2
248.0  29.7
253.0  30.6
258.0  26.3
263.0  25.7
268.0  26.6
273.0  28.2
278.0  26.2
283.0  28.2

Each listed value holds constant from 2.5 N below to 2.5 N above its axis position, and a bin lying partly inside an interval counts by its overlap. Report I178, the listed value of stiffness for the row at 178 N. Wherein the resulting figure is 27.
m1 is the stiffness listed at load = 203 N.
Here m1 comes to 28.4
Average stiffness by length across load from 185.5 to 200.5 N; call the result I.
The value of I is 27.6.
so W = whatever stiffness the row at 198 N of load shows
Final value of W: 28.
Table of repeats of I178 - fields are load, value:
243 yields 27.2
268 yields 26.6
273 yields 28.2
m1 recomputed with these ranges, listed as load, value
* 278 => 26.2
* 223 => 29.4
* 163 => 30.7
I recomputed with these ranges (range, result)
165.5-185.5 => 27.4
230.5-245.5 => 27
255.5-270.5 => 26.2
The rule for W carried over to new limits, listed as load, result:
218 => 28.2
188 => 26.8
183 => 26.1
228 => 29.3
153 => 27.9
